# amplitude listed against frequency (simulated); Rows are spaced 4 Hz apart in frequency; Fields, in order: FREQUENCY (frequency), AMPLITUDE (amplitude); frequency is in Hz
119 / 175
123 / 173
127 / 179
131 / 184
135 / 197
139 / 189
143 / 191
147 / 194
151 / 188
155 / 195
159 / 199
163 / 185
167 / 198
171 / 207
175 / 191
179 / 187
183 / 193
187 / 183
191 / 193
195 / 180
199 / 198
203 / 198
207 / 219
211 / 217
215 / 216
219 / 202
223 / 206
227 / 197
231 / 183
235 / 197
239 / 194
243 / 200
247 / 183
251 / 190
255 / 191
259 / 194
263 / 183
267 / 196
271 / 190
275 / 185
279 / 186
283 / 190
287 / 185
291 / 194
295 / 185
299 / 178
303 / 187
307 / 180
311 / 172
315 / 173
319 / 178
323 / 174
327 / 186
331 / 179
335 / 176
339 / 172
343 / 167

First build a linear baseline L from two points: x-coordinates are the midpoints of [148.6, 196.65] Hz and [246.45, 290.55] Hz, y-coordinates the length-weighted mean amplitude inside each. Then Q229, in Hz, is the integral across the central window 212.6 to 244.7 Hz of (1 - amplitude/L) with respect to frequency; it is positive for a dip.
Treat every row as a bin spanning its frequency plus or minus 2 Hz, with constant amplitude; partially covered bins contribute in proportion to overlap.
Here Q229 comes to -1.6 Hz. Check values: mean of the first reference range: 192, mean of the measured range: 200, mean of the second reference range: 189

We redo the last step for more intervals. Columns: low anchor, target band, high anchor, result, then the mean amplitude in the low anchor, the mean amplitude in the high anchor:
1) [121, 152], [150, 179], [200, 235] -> -0.24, 187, 204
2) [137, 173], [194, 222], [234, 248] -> -1.62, 194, 194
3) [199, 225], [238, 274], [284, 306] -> 1.02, 209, 186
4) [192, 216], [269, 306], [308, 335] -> -0.35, 204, 177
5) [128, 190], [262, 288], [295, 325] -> -1.00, 192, 178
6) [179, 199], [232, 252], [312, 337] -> -0.91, 188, 177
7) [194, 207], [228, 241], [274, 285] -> 0.07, 197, 187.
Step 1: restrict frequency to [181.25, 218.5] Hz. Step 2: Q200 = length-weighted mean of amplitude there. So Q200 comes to 200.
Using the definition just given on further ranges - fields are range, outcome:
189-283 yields 195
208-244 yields 202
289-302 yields 186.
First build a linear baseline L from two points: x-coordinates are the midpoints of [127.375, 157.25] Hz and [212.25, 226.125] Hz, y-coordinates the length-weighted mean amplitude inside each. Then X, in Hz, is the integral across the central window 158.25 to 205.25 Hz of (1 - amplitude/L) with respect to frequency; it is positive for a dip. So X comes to 1.55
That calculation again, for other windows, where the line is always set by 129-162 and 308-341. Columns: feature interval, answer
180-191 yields 0.0 Hz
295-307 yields -0.3 Hz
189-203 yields -0.3 Hz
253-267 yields -0.6 Hz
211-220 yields -1.2 Hz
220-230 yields -0.8 Hz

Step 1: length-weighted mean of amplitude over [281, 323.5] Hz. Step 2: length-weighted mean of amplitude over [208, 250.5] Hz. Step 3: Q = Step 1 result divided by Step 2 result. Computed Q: 0.91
